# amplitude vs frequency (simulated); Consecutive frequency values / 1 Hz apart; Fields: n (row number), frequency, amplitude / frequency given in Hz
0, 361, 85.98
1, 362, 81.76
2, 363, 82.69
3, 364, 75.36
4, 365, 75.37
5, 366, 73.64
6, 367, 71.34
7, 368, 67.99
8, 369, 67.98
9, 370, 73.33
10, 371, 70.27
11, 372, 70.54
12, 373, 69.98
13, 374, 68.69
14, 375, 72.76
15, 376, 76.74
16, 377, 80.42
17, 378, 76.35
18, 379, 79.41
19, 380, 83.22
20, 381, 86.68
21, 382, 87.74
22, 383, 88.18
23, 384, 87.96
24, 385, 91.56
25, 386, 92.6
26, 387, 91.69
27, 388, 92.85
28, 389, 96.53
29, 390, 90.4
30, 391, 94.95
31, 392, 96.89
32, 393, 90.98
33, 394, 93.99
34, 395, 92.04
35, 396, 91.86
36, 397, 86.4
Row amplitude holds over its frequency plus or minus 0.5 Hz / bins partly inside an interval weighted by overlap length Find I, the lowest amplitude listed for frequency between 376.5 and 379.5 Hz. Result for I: 76.35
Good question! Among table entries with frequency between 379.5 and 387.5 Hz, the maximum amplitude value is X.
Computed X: 92.6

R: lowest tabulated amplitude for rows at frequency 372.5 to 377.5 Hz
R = 68.69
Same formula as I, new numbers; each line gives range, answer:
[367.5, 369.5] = 67.98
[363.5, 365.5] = 75.36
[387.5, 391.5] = 90.4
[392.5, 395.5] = 90.98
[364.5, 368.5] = 67.99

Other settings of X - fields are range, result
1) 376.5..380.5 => 83.22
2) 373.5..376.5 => 76.74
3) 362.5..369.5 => 82.69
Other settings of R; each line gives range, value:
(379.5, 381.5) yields 83.22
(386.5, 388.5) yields 91.69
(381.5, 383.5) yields 87.74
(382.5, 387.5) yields 87.96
